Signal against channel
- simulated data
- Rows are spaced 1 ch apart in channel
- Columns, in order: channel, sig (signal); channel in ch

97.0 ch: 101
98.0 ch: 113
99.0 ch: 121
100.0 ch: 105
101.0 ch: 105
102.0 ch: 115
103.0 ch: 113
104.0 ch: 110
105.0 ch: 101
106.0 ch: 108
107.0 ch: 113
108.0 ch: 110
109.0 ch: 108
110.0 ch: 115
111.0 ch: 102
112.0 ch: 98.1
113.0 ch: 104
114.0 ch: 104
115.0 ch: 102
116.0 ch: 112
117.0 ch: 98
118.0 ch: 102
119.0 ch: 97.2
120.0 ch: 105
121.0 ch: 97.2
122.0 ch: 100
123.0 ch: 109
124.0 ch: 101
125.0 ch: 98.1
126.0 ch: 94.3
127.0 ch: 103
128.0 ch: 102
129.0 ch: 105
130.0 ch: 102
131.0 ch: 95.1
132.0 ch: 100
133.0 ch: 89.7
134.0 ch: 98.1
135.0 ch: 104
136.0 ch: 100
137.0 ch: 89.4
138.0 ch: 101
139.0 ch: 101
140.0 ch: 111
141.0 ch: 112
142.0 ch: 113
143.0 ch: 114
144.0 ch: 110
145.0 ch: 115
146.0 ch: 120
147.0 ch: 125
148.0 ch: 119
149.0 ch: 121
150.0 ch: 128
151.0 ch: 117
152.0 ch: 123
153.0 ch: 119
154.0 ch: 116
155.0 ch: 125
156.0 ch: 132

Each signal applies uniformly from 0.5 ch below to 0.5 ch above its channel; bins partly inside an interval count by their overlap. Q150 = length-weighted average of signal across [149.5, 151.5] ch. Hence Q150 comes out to 122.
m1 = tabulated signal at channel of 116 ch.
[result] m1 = 112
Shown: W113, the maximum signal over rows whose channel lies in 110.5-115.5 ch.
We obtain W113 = 104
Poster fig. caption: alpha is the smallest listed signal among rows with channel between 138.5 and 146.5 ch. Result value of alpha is 101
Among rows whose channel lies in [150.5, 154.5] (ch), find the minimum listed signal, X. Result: 116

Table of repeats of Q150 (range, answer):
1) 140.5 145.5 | 113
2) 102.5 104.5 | 112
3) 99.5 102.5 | 108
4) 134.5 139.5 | 99.1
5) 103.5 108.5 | 108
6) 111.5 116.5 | 104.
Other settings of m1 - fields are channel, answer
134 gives 98.1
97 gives 101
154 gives 116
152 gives 123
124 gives 101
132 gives 100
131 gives 95.1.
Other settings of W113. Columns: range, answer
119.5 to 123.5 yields 109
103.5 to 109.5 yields 113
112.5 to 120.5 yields 112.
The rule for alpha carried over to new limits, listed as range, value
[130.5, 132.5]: 95.1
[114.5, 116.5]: 102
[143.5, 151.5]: 110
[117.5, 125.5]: 97.2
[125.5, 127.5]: 94.3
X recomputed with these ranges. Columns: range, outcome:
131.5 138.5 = 89.4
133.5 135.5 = 98.1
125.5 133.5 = 89.7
